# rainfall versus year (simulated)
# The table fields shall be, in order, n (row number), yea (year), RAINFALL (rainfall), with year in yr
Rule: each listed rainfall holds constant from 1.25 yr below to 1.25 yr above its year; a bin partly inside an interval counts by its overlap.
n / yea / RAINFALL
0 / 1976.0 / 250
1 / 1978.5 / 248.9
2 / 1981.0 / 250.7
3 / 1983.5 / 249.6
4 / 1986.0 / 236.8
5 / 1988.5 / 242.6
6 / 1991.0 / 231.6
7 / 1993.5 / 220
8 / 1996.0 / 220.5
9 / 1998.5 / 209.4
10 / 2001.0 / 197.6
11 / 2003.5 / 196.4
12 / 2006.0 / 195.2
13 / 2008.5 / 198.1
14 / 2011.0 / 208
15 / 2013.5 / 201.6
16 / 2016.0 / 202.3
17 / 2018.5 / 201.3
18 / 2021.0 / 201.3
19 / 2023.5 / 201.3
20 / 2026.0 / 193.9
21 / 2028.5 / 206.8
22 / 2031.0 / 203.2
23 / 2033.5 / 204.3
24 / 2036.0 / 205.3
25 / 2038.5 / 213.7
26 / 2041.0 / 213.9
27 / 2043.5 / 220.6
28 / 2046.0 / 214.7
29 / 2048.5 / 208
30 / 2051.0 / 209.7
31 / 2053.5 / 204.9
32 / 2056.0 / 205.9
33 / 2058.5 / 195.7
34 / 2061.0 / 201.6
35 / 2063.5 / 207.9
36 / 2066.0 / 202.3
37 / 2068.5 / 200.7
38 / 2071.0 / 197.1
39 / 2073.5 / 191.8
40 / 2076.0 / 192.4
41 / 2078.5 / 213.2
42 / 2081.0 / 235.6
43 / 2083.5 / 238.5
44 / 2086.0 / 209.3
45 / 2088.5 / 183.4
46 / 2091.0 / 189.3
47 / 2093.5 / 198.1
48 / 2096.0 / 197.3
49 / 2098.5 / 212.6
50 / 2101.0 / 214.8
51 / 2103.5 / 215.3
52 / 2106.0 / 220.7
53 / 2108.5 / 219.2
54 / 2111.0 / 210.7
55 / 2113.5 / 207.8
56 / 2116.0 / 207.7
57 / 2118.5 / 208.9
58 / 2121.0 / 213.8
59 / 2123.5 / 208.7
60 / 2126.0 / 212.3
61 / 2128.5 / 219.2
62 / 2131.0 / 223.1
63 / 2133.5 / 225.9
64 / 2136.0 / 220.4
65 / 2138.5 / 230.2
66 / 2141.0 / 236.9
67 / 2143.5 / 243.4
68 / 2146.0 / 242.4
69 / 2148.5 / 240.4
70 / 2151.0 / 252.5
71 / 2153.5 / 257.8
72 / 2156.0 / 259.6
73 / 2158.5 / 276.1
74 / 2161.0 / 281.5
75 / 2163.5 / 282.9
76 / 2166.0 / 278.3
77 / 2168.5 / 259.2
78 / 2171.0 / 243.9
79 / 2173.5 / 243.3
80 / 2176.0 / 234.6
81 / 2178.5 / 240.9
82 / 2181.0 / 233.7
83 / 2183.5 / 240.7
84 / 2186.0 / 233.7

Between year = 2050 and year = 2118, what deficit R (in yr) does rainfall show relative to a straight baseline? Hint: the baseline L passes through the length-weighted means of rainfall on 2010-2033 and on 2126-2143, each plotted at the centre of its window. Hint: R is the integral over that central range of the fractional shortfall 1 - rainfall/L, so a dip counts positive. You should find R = 2.6 yr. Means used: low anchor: 202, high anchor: 226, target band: 207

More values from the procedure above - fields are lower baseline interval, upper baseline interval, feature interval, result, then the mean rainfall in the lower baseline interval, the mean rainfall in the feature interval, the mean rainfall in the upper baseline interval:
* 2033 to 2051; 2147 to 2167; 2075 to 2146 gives 8.3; 212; 215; 266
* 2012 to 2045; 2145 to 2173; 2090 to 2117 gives 3.3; 205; 209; 261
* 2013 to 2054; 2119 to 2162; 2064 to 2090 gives 1.5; 206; 206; 237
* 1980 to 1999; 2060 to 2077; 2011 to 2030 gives 1.6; 233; 202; 199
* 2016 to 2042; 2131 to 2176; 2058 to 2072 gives 1.1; 204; 201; 250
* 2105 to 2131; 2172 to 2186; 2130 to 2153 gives -1.3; 213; 236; 238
